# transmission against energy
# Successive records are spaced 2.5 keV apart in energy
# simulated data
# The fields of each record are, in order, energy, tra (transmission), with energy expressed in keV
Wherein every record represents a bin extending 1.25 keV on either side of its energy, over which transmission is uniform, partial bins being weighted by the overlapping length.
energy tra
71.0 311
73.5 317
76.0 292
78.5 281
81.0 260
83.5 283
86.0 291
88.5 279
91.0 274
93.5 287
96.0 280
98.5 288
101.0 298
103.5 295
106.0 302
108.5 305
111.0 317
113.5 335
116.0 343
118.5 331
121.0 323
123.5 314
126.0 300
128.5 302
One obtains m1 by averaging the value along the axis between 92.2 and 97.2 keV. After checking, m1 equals 283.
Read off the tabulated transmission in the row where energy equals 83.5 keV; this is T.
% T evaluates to 283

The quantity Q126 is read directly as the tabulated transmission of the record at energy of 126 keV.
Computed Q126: 300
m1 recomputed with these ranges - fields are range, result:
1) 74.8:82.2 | 278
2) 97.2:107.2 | 296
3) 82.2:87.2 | 287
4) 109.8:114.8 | 326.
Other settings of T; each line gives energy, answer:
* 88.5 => 279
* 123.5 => 314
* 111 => 317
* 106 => 302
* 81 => 260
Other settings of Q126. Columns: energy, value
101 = 298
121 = 323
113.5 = 335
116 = 343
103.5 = 295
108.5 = 305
